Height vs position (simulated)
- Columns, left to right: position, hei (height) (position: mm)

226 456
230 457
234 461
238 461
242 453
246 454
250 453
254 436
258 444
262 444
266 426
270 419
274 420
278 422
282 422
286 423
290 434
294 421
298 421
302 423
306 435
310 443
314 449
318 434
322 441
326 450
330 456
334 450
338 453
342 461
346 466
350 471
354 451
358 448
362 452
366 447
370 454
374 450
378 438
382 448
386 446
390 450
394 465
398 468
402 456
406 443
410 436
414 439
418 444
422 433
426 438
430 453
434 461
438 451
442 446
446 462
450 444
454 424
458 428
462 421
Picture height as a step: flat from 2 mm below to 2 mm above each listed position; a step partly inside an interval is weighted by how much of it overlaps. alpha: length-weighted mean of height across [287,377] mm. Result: 446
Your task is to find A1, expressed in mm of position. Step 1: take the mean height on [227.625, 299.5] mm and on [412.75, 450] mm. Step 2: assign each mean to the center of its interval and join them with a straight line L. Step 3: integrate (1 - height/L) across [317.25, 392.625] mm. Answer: -1.4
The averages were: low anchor 437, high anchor 447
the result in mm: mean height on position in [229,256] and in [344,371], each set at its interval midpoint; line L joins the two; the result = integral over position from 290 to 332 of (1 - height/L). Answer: 1.6 mm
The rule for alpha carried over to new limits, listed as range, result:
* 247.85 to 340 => 436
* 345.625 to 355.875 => 462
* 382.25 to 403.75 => 456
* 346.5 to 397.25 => 452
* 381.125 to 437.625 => 449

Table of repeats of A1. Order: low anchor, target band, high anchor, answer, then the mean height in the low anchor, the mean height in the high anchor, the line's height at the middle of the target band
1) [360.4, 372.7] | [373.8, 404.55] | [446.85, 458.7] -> -0.4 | 451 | 435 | 447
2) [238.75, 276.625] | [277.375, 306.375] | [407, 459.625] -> 1.0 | 439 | 443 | 440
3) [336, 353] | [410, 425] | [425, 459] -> 0.4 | 462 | 446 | 450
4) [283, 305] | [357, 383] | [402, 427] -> -0.8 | 425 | 440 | 435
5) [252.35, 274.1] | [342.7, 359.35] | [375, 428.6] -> -0.7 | 432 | 447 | 441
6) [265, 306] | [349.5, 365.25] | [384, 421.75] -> -0.5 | 424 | 449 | 439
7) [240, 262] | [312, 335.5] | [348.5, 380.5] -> 0.2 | 448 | 451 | 450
